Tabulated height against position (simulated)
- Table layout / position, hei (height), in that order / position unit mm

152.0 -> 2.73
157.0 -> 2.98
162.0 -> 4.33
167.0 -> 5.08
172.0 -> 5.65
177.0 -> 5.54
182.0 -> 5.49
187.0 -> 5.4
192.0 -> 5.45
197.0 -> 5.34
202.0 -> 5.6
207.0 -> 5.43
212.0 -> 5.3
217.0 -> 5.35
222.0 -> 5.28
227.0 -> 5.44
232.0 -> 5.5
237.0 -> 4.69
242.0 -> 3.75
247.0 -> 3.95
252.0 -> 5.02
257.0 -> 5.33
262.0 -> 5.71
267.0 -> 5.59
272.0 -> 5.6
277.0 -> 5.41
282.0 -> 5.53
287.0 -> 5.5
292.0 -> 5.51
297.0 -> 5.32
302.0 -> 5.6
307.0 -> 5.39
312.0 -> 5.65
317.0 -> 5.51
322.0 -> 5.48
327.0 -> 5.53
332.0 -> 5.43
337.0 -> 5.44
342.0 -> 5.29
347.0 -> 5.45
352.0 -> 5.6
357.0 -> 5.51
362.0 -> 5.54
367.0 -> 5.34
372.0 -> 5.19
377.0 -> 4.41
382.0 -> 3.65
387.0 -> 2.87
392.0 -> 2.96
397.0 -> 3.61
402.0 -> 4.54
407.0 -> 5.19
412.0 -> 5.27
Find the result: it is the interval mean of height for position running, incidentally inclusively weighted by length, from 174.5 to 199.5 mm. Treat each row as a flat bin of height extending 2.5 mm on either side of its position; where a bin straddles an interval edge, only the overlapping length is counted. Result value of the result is 5.44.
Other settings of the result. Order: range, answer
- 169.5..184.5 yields 5.56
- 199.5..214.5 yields 5.44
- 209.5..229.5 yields 5.34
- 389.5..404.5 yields 3.7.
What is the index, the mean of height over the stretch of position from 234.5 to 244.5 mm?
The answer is 4.22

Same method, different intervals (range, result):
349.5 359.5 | 5.55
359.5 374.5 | 5.36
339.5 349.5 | 5.37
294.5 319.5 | 5.49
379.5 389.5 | 3.26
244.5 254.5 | 4.48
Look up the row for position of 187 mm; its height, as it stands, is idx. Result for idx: 5.4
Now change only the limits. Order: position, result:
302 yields 5.6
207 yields 5.43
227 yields 5.44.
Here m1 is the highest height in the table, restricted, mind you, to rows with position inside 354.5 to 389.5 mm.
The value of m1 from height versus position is 5.54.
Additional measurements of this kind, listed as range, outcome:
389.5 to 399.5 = 3.61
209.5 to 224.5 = 5.35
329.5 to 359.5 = 5.6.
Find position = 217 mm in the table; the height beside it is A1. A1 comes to 5.35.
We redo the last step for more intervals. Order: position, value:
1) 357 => 5.51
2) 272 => 5.6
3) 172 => 5.65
